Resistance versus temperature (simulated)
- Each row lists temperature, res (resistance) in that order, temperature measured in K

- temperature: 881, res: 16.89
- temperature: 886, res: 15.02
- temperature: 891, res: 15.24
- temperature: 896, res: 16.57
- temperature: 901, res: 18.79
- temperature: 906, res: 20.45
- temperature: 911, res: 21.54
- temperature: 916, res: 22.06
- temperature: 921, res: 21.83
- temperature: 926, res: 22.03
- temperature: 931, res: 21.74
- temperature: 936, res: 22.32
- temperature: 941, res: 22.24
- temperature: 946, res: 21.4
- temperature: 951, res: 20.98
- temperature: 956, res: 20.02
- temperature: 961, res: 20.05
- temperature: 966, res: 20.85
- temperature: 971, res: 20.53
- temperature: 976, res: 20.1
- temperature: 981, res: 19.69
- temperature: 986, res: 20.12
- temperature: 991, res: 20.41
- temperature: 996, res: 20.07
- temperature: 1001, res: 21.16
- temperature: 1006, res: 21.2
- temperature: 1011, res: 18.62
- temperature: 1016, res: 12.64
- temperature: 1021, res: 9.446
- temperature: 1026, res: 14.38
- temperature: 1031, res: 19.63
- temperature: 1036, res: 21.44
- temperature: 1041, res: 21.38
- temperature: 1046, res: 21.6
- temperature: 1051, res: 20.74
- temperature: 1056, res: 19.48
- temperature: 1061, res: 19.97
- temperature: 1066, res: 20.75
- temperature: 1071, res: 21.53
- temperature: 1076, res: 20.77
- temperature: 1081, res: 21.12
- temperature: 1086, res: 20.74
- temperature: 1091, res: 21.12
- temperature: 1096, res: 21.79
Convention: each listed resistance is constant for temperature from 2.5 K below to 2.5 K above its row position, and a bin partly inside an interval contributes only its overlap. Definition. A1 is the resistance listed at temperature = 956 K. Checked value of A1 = 20.02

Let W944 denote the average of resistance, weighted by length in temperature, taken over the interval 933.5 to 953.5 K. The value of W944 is 21.7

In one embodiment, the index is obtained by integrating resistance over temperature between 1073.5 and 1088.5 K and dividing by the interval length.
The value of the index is 20.9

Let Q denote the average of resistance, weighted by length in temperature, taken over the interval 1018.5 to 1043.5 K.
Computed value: 17.3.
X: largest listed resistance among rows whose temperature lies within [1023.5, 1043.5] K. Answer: 21.44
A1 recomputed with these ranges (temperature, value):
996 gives 20.07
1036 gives 21.44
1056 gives 19.48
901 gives 18.79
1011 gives 18.62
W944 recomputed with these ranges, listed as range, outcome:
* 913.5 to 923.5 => 21.9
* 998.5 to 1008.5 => 21.2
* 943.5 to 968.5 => 20.7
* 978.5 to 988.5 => 19.9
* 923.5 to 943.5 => 22.1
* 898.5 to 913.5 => 20.3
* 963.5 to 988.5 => 20.3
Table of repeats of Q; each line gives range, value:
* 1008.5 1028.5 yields 13.8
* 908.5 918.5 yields 21.8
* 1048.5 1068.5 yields 20.2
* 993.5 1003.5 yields 20.6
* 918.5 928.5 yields 21.9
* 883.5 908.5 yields 17.2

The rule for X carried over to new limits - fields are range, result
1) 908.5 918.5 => 22.06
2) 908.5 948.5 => 22.32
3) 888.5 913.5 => 21.54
